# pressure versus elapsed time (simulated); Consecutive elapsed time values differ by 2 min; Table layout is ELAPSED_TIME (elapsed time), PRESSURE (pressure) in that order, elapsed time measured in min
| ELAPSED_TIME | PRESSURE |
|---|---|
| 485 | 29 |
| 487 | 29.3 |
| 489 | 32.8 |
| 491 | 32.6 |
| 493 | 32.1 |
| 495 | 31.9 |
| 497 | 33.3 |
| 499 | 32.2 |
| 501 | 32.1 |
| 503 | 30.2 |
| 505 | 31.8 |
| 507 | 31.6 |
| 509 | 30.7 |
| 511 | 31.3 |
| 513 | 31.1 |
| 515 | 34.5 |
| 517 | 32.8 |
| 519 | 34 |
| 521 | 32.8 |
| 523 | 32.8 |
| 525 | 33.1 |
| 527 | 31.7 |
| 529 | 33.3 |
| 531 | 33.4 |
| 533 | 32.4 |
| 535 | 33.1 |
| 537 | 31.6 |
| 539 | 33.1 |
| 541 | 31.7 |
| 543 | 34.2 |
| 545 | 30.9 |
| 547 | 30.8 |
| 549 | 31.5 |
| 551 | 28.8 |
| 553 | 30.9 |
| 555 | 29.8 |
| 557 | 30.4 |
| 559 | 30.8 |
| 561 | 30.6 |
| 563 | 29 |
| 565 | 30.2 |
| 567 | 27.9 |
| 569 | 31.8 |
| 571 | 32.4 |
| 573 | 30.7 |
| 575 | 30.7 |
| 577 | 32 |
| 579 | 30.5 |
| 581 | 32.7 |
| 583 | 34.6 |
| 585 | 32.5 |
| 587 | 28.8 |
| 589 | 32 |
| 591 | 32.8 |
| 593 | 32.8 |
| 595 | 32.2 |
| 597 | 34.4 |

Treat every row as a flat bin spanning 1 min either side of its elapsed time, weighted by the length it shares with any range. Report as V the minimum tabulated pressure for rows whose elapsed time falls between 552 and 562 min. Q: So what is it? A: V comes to 29.8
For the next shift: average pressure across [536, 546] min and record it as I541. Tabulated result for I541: 32.3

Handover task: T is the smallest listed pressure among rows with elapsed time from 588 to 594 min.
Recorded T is 32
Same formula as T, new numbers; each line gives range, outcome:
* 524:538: 31.6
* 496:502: 32.1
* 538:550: 30.8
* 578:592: 28.8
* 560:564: 29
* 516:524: 32.8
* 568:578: 30.7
